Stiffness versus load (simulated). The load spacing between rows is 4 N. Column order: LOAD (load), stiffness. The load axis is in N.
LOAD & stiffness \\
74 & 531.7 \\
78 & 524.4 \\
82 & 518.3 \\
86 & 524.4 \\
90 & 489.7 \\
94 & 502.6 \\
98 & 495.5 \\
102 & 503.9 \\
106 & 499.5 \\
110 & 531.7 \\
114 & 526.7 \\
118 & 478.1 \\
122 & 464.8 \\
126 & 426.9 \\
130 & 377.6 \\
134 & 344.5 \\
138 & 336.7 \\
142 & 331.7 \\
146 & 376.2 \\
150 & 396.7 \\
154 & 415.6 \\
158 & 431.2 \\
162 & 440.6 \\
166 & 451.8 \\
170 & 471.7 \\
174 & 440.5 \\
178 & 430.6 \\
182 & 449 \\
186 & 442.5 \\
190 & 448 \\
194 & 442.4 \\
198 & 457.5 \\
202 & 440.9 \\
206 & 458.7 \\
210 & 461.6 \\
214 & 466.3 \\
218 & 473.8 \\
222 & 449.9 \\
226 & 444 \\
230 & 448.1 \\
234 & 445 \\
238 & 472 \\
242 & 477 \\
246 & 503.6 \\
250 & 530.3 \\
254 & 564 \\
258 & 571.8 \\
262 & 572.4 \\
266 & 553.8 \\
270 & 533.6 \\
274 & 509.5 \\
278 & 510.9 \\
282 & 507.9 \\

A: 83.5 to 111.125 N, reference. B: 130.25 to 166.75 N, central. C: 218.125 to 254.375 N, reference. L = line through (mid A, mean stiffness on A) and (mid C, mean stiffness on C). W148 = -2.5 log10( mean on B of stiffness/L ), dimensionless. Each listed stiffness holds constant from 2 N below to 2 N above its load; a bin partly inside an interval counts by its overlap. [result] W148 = 0.263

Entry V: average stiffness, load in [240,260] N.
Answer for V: 529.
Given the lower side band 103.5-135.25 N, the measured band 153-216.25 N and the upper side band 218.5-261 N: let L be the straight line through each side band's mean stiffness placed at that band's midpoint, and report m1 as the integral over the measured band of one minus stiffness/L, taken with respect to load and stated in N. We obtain 3.9 N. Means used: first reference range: 460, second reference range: 492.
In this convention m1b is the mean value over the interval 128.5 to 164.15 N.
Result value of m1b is 384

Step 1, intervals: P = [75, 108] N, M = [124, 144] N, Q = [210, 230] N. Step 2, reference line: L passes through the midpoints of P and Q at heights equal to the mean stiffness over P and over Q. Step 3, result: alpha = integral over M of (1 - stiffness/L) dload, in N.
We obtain 5.2 N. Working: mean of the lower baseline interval 508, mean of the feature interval 363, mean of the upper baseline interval 458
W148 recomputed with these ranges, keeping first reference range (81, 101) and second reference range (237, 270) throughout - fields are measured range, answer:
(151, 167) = 0.196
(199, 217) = 0.149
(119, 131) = 0.184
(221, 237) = 0.179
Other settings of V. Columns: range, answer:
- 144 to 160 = 405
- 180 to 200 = 448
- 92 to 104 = 501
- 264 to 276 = 532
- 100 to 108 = 502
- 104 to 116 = 519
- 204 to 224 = 462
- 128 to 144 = 348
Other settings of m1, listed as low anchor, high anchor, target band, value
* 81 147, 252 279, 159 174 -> 1.1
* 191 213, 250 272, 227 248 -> 1.9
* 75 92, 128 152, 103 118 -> -2.4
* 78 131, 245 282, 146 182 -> 5.4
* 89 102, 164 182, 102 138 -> 2.3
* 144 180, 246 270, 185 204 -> 0.9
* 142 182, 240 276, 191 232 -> 2.3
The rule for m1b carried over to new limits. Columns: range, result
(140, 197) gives 427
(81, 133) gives 484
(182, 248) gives 458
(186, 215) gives 452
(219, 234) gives 449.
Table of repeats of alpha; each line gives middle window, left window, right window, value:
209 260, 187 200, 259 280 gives 1.2 N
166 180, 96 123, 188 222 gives 0.7 N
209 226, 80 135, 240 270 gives 2.0 N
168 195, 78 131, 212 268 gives 2.6 N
